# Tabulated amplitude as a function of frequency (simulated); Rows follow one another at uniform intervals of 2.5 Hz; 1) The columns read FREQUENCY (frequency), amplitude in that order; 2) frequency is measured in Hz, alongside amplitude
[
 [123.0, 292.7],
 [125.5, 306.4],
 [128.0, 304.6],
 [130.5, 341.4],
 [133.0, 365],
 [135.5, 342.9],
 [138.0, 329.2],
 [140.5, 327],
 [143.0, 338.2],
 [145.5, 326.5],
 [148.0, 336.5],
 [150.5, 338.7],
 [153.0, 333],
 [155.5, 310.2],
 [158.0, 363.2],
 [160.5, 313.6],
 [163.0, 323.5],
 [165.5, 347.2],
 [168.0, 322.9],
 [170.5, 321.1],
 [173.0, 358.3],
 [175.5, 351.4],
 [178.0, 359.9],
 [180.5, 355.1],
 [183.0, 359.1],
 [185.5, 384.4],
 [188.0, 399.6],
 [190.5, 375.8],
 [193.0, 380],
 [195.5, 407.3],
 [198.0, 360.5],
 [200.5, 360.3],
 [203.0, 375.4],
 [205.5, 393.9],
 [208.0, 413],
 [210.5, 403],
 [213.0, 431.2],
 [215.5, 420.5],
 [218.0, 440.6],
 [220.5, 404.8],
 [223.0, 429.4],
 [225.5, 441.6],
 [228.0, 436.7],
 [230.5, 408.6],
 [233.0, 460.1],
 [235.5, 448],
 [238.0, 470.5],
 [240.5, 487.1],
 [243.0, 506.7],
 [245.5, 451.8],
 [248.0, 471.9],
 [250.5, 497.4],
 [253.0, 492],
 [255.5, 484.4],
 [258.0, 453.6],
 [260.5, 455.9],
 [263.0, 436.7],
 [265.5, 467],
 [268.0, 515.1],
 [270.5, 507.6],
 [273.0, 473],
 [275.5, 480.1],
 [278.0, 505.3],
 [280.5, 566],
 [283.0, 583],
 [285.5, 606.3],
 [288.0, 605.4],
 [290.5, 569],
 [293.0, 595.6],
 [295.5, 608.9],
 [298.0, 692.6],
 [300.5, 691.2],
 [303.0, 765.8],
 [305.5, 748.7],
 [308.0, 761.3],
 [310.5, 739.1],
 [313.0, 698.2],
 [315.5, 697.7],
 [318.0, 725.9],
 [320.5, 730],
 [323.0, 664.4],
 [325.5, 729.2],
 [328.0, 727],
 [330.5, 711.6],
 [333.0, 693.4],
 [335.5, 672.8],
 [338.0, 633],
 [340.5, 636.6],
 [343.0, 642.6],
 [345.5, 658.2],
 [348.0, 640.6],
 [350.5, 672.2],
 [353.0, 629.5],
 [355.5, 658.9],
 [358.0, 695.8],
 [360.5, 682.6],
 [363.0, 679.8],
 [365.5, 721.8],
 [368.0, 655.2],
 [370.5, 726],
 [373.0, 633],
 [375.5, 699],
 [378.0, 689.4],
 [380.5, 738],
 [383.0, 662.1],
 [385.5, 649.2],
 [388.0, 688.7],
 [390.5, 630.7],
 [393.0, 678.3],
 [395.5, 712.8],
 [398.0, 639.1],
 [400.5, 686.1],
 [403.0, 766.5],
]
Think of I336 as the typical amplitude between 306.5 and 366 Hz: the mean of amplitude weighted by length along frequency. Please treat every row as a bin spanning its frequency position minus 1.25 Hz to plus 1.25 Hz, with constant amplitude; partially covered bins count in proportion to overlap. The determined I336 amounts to 687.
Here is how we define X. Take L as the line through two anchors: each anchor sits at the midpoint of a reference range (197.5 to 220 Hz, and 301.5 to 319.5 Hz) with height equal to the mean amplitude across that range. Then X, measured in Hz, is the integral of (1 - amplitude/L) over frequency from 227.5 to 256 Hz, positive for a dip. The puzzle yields 2.26 Hz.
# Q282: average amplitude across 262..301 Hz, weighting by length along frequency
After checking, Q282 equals 555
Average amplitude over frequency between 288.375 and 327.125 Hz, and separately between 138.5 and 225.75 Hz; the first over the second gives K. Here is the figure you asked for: 1.9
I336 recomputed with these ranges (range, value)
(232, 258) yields 476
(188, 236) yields 409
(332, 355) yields 653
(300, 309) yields 745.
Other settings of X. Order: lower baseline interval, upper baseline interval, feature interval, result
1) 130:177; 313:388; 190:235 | 3.1 Hz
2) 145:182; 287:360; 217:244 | 1.9 Hz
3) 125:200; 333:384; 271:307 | -3.0 Hz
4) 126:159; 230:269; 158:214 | 3.2 Hz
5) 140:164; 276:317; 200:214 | 1.7 Hz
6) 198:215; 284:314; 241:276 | 4.5 Hz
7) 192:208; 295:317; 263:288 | 4.0 Hz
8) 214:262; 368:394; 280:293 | -1.4 Hz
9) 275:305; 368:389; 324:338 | -1.2 Hz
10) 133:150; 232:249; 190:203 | 1.1 Hz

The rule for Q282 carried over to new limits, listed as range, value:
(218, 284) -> 473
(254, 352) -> 621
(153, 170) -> 330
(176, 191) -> 371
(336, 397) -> 671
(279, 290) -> 587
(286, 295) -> 593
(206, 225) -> 420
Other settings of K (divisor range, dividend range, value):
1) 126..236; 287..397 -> 1.84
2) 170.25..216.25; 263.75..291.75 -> 1.40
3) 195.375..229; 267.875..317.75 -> 1.53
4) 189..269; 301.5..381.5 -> 1.59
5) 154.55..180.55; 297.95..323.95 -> 2.13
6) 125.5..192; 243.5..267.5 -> 1.37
